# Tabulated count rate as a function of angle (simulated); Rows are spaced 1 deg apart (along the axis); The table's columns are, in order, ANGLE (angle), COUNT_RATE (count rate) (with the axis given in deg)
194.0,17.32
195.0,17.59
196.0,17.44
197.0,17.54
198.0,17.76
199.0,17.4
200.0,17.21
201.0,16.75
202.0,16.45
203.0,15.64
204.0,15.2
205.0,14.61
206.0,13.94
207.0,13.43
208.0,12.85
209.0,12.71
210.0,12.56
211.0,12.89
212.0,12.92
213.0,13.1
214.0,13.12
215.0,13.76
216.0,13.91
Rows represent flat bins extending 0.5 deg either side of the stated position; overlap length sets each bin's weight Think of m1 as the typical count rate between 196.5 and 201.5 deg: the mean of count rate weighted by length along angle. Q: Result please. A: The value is 17.3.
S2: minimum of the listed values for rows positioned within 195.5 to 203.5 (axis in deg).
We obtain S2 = 15.64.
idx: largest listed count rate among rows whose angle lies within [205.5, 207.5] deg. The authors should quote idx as 13.94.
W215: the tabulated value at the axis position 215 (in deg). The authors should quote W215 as 13.76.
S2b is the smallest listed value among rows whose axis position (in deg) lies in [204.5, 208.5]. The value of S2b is 12.85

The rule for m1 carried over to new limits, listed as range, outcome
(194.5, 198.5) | 17.6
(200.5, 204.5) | 16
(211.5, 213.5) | 13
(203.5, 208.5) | 14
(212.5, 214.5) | 13.1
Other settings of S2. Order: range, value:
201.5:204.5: 15.2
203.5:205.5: 14.61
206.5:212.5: 12.56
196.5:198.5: 17.54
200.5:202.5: 16.45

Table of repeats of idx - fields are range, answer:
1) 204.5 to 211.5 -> 14.61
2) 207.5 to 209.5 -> 12.85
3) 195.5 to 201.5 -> 17.76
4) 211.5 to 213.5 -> 13.1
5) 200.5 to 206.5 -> 16.75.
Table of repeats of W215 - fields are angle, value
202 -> 16.45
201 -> 16.75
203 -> 15.64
